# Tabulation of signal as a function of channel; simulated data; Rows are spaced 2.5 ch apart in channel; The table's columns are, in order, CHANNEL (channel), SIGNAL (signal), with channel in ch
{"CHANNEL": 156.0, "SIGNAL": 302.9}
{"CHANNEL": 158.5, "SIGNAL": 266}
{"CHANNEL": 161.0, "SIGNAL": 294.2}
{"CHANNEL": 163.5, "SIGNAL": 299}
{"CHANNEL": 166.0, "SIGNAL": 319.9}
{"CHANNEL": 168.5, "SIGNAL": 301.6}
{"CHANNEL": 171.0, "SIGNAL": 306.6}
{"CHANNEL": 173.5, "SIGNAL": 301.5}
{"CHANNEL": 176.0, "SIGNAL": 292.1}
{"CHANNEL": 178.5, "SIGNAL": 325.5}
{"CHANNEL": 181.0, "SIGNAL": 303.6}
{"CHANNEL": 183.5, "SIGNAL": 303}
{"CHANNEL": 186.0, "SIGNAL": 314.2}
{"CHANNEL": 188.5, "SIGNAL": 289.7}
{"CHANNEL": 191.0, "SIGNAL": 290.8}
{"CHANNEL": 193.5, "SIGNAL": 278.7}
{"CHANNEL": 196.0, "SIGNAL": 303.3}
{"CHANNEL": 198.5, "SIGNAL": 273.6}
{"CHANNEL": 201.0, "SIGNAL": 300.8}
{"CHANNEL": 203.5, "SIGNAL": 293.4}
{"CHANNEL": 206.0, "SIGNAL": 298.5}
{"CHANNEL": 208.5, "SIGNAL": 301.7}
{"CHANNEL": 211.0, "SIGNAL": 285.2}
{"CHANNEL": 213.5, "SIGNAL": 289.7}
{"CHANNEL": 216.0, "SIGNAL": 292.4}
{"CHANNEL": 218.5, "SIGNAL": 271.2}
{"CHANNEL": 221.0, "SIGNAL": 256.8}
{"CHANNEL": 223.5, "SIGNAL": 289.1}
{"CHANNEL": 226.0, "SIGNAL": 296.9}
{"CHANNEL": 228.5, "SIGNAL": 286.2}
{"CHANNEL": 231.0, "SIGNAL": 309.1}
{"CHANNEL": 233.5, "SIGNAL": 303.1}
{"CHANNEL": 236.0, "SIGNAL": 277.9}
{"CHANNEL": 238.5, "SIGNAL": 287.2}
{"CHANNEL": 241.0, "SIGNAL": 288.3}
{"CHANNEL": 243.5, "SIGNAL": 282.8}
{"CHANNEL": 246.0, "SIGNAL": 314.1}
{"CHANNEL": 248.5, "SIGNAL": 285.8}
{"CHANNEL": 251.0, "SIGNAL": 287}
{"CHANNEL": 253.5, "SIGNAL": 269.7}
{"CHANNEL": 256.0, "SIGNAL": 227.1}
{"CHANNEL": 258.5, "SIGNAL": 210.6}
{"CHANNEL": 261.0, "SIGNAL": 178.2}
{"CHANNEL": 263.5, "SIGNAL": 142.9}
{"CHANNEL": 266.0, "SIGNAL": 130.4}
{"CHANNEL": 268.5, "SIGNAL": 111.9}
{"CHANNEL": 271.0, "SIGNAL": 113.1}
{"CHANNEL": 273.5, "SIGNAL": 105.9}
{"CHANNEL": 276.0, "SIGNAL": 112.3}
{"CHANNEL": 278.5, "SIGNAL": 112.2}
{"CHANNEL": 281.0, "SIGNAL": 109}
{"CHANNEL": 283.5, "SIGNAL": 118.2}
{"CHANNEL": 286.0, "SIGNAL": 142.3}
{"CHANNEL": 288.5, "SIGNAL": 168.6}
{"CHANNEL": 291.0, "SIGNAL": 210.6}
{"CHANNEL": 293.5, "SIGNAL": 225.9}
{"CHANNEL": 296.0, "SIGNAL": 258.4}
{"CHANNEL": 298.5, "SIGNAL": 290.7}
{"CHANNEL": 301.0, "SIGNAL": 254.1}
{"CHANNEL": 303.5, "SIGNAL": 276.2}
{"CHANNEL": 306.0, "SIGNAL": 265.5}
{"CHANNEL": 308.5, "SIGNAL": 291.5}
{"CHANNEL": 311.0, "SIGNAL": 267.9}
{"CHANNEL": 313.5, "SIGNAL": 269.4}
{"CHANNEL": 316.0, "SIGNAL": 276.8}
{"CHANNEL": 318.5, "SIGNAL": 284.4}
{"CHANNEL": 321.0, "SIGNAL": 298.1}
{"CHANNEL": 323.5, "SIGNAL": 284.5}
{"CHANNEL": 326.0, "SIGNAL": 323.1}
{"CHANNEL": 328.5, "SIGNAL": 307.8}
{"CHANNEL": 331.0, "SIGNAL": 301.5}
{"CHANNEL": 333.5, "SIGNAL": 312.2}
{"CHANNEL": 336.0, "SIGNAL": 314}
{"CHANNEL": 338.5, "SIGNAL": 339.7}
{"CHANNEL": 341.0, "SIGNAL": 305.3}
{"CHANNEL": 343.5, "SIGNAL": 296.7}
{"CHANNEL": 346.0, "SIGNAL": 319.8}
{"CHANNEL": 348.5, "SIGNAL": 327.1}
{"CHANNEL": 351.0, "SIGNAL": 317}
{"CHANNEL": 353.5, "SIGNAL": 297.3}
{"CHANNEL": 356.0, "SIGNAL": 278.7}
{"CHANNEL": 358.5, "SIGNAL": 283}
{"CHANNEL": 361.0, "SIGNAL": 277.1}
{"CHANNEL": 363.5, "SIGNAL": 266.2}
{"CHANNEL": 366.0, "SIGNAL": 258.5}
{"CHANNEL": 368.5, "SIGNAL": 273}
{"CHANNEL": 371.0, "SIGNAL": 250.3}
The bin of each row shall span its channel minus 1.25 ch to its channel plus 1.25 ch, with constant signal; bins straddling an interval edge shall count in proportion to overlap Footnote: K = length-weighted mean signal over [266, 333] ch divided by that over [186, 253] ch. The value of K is 0.76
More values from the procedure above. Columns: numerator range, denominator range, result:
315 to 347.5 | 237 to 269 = 1.30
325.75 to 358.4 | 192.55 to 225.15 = 1.08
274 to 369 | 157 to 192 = 0.86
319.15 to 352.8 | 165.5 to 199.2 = 1.03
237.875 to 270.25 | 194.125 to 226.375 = 0.79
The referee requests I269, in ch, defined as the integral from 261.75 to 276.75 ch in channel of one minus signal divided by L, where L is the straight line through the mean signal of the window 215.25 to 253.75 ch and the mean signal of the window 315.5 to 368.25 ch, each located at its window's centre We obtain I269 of 8.73 ch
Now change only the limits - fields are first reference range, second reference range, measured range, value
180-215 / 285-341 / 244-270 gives 6.1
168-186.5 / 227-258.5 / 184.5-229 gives 0.8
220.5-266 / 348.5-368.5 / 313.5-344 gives -2.6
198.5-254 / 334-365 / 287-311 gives 3.9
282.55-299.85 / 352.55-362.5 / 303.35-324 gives -4.4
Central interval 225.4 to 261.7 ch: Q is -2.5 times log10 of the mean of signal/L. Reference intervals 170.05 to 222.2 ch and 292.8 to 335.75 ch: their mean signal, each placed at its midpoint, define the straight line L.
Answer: 0.06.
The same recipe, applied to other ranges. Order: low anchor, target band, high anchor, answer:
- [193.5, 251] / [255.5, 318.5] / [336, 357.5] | 0.465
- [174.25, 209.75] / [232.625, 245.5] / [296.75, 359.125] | 0.029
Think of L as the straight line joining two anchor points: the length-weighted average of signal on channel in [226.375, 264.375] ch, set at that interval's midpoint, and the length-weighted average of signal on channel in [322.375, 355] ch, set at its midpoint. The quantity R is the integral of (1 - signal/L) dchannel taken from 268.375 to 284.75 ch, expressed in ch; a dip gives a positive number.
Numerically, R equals 9.9 ch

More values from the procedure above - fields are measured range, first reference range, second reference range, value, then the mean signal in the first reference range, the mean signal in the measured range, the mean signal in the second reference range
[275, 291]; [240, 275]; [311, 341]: 7.2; 209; 134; 300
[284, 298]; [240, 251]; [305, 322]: 4.0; 292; 202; 279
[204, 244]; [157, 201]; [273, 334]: -2.0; 298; 289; 235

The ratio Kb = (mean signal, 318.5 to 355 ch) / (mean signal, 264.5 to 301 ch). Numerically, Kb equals 1.92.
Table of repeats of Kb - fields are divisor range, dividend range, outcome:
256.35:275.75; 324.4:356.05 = 2.16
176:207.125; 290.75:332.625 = 0.93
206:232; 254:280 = 0.51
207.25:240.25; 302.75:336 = 1.01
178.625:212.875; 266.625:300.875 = 0.55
